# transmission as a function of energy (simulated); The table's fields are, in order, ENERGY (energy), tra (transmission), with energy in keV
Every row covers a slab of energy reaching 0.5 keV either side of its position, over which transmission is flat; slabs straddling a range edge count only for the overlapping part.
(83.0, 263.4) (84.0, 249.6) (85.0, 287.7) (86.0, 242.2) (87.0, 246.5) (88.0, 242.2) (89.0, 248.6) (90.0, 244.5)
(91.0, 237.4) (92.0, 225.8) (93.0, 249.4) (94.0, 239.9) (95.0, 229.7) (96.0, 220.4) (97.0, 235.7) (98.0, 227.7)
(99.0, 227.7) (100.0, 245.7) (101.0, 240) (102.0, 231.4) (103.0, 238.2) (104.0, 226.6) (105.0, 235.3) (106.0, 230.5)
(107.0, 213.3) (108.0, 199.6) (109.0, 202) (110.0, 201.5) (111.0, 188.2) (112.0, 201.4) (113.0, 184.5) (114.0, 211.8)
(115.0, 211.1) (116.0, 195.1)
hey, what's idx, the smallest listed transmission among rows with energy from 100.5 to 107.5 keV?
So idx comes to 213.3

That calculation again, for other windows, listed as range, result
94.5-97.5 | 220.4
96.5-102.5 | 227.7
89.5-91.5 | 237.4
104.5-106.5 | 230.5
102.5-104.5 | 226.6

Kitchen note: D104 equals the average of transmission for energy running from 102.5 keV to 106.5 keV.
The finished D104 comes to 233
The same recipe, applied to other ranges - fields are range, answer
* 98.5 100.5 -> 237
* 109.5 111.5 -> 195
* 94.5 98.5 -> 228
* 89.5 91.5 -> 241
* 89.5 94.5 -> 239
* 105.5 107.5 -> 222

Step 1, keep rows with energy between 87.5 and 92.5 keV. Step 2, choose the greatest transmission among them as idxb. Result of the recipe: 248.6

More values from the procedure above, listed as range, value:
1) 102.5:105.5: 238.2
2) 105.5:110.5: 230.5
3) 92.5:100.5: 249.4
